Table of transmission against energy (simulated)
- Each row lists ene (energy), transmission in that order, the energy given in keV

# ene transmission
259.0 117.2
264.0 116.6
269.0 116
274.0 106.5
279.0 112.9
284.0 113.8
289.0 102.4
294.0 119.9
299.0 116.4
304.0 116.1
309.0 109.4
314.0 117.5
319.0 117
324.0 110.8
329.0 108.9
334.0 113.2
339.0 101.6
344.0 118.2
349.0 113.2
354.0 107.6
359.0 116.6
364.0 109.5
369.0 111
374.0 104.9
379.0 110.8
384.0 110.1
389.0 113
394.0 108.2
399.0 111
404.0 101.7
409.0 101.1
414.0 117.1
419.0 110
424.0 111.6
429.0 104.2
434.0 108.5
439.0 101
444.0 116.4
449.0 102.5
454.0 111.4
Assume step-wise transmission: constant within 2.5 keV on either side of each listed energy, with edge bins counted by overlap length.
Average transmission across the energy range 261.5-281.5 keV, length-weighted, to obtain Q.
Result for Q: 113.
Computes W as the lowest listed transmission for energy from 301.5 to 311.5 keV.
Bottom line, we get 109.4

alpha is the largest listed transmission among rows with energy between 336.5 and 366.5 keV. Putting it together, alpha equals 118.2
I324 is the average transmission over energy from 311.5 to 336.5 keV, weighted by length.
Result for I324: 113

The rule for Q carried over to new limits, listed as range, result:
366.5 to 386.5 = 109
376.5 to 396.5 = 111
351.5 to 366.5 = 111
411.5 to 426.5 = 113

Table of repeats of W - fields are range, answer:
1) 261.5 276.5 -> 106.5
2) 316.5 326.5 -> 110.8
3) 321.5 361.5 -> 101.6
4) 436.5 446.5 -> 101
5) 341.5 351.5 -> 113.2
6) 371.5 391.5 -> 104.9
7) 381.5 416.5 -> 101.1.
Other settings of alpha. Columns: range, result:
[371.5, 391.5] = 113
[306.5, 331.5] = 117.5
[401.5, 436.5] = 117.1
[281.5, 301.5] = 119.9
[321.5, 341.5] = 113.2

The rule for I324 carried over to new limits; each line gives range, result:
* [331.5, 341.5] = 107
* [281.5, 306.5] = 114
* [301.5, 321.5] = 115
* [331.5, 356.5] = 111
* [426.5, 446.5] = 108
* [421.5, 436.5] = 108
